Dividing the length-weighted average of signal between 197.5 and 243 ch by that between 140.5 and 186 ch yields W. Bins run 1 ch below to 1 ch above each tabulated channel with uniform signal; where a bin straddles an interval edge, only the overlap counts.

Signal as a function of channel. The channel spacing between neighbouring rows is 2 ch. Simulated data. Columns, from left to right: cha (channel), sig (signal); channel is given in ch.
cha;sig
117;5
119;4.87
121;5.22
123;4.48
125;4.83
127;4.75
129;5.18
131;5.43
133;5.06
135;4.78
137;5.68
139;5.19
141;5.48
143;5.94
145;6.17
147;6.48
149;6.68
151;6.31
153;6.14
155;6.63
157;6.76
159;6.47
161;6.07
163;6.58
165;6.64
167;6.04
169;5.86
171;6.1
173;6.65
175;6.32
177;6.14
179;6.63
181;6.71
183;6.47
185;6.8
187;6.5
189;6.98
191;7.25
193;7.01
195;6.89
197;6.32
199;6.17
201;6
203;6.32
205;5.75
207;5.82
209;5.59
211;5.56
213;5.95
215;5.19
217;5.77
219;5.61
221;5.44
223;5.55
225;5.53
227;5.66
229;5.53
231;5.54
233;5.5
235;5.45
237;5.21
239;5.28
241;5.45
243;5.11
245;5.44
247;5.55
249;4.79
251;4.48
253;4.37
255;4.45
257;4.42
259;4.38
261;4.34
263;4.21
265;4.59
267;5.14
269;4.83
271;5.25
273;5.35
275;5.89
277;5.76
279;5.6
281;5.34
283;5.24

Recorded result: 0.88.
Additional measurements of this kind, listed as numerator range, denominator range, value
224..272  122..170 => 0.86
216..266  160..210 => 0.80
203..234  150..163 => 0.88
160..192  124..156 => 1.14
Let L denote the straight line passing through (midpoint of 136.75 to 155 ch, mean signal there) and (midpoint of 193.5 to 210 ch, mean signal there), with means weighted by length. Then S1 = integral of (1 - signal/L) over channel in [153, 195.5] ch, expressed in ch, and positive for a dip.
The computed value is -3.1 ch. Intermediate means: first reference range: 6.06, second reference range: 6.13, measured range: 6.53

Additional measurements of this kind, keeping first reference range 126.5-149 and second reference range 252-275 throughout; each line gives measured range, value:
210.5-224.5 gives -1.6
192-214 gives -4.3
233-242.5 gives -0.9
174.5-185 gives -2.5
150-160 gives -1.9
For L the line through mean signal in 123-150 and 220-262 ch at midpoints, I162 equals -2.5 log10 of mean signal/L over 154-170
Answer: -0.18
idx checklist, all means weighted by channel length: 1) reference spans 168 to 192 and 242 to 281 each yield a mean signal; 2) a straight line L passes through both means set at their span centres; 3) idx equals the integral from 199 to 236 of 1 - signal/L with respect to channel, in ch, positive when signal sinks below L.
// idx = 0.89 ch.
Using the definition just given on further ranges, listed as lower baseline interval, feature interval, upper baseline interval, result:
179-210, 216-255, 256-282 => 2.4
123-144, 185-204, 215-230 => -4.1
